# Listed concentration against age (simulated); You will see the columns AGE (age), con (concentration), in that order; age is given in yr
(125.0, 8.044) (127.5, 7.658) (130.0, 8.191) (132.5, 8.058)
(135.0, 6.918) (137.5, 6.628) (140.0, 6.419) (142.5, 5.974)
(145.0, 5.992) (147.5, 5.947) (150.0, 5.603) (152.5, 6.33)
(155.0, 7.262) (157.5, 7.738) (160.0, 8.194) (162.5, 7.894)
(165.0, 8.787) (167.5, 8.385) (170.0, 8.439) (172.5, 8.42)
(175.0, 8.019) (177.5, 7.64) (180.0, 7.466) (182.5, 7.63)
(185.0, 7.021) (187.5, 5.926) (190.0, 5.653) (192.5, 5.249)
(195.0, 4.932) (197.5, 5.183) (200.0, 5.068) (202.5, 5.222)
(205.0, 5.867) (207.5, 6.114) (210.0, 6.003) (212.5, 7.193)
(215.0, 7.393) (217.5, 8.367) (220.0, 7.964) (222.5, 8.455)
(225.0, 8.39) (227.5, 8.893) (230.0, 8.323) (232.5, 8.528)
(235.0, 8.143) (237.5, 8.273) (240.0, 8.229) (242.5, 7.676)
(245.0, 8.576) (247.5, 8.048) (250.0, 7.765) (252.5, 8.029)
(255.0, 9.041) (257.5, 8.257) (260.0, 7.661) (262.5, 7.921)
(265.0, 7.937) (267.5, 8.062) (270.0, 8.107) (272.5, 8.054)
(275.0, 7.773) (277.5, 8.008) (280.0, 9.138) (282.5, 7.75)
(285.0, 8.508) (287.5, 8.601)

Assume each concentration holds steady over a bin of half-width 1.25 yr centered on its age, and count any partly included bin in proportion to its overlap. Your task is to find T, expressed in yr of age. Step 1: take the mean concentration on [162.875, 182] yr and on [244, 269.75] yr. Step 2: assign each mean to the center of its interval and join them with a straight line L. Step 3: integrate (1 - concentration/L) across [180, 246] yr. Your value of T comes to 8.4 yr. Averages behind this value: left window 8.13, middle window 7.09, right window 8.12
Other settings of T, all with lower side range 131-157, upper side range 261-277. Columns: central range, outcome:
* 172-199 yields 1.7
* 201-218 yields 1.9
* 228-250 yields -1.7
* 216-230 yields -1.8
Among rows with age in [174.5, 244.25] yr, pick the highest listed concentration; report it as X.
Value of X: 8.893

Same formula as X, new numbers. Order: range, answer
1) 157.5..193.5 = 8.787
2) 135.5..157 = 7.262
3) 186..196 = 5.926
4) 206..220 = 8.367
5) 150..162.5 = 8.194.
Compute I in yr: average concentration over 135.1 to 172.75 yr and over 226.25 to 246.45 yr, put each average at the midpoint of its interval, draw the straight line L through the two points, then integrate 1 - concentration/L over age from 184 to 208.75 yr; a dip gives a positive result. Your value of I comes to 6.9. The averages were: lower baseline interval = 7.16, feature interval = 5.61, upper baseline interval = 8.33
